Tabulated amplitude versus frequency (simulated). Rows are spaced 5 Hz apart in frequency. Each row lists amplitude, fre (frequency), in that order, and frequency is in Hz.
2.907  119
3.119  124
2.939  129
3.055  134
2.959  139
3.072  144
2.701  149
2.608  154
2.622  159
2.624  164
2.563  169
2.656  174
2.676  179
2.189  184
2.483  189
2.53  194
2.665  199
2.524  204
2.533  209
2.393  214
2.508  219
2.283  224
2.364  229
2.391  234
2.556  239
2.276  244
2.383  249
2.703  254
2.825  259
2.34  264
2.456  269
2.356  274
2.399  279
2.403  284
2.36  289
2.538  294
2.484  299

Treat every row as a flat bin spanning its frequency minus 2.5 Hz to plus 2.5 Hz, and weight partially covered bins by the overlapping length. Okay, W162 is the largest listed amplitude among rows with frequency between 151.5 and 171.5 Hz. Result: 2.624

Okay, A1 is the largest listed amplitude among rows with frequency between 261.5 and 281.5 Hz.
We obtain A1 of 2.456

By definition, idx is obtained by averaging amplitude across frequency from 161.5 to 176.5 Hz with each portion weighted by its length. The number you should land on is 2.61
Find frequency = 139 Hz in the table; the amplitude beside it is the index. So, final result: 2.959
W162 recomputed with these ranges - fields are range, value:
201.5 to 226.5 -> 2.533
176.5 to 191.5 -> 2.676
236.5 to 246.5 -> 2.556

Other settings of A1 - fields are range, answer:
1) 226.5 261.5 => 2.825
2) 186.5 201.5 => 2.665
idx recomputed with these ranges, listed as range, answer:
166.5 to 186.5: 2.52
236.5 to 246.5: 2.42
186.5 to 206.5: 2.55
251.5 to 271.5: 2.58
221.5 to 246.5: 2.37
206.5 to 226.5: 2.43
